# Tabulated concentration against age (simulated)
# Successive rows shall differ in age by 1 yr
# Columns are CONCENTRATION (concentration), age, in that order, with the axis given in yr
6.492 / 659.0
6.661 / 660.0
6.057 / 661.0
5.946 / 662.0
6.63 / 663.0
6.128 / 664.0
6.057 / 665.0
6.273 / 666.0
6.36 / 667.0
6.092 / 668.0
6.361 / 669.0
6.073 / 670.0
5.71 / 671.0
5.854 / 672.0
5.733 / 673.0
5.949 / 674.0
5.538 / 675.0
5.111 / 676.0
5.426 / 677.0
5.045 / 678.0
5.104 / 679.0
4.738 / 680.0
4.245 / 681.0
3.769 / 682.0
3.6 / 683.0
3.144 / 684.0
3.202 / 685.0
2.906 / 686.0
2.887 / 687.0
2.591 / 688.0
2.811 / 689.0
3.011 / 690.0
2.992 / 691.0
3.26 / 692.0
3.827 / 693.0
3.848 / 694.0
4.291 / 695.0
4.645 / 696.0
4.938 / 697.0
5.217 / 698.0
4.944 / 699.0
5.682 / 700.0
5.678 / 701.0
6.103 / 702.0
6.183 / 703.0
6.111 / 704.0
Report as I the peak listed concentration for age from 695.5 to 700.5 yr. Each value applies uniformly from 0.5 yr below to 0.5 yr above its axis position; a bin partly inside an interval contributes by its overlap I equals 5.682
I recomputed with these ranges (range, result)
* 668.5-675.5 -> 6.361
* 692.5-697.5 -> 4.938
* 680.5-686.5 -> 4.245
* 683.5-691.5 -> 3.202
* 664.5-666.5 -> 6.273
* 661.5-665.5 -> 6.63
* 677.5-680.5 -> 5.104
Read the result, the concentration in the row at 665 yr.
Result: 6.057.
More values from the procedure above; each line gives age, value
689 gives 2.811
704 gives 6.111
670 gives 6.073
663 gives 6.63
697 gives 4.938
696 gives 4.645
